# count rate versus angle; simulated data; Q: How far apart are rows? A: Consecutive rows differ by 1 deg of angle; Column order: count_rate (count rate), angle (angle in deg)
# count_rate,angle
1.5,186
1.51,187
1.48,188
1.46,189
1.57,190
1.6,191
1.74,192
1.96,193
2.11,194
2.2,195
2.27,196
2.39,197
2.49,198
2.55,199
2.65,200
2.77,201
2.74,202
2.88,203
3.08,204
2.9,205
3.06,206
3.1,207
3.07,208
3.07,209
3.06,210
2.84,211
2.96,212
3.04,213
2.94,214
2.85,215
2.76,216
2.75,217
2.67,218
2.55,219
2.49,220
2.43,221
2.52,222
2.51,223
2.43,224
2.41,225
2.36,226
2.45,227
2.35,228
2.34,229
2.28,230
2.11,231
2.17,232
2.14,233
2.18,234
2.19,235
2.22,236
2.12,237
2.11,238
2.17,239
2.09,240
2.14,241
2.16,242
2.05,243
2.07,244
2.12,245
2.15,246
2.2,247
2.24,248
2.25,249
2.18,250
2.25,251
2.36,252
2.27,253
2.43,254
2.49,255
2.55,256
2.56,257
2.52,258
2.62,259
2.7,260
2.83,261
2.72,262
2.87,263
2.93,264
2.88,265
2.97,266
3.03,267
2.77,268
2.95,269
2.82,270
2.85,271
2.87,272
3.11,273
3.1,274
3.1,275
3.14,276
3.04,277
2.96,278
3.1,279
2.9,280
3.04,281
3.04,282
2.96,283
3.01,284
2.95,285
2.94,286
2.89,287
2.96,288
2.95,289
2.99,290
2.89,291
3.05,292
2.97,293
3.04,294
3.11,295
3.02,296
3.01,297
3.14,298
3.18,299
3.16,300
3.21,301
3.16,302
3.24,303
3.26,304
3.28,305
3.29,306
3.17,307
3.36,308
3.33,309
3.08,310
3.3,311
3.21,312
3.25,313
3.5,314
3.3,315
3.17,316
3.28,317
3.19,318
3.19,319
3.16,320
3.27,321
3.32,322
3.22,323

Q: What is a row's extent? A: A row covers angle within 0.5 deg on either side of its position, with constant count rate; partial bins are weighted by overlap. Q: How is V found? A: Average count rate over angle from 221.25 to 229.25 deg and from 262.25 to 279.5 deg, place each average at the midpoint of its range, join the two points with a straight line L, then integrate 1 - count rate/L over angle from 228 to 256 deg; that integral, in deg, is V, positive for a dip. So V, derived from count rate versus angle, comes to 4.38 deg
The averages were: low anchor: 2.42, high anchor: 2.97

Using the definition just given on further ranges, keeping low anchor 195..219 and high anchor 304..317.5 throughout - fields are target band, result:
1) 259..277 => 1.0 deg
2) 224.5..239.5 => 3.5 deg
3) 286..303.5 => 0.8 deg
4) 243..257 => 3.4 deg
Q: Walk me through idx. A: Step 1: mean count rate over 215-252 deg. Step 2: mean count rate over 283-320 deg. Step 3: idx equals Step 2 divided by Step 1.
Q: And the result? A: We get 1.4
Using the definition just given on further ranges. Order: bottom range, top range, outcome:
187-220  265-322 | 1.22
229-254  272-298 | 1.38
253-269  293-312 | 1.17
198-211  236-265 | 0.82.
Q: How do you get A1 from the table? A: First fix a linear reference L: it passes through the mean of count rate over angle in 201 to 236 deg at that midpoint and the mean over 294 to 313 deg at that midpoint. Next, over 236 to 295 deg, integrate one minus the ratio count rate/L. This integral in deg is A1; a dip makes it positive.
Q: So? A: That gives 5.5 deg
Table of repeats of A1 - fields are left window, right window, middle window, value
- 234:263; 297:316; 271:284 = -1.1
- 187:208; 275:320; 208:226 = -1.6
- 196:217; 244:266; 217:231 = 1.4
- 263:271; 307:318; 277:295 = 0.4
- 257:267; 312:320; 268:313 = -0.5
